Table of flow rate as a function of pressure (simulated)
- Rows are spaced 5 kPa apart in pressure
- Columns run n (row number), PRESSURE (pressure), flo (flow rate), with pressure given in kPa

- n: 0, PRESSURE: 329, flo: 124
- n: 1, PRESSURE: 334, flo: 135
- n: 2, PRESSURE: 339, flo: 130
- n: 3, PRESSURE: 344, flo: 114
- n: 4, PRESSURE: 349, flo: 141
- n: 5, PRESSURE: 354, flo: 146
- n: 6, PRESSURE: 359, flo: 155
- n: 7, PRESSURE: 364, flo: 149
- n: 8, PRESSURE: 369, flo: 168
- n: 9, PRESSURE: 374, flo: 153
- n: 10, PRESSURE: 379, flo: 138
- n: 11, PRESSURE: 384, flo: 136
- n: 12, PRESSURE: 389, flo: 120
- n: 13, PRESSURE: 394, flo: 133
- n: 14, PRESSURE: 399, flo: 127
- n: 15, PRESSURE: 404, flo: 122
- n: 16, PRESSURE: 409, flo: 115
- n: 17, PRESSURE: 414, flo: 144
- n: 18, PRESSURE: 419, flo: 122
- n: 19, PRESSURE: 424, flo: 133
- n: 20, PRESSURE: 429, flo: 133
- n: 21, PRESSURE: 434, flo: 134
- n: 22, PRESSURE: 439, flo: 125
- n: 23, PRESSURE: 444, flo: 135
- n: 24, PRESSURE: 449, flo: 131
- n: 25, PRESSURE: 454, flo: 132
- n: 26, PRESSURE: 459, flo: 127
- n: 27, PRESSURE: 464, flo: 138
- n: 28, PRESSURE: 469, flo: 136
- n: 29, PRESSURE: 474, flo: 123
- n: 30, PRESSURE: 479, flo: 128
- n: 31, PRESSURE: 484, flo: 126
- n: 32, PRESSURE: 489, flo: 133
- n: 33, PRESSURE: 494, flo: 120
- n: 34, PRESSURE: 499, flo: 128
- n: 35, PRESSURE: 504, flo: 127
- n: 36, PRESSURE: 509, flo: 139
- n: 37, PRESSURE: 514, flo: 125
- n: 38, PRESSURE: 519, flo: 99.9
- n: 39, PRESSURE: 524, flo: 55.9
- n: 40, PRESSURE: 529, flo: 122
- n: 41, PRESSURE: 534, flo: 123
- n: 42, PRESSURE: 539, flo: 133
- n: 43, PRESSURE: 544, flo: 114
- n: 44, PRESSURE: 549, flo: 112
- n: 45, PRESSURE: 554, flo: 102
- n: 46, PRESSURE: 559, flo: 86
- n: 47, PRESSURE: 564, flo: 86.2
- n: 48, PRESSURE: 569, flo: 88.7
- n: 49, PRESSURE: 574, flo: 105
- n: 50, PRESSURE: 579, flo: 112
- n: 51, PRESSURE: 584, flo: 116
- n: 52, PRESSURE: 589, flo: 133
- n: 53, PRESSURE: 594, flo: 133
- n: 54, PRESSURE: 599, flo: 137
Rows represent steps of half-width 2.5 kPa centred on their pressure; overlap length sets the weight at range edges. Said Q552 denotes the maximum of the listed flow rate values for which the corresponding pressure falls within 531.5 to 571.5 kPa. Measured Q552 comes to 133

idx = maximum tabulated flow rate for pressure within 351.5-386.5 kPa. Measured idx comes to 168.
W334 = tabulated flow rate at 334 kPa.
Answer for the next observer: 135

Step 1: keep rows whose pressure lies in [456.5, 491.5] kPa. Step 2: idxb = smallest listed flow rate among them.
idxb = 123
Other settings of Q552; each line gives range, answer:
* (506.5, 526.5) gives 139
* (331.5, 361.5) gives 155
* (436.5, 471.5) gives 138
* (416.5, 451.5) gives 135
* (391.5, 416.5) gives 144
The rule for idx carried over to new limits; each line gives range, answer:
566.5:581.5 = 112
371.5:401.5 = 153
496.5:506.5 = 128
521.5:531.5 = 122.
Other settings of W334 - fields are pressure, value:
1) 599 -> 137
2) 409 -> 115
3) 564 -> 86.2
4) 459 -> 127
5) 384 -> 136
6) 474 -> 123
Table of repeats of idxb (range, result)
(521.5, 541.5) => 55.9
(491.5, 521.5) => 99.9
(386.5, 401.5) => 120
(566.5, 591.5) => 88.7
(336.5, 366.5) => 114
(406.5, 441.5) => 115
